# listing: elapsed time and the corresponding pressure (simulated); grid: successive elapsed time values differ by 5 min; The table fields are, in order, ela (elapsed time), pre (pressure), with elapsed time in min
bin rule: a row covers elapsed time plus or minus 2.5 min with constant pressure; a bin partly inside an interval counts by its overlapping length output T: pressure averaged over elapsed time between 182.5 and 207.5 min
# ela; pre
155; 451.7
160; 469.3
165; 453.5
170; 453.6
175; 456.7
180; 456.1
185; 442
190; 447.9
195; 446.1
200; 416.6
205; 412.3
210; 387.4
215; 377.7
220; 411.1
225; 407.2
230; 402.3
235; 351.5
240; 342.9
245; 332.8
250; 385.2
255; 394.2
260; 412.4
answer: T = 433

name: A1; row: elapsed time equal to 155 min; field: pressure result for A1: 451.7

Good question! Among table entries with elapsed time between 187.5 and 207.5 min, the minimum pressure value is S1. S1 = 412.3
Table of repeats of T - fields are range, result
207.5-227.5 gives 396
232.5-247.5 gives 342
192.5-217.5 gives 408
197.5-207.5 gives 414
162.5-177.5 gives 455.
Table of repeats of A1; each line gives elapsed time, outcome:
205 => 412.3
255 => 394.2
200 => 416.6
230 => 402.3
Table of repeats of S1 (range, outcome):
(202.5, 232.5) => 377.7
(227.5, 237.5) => 351.5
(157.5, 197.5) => 442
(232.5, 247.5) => 332.8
